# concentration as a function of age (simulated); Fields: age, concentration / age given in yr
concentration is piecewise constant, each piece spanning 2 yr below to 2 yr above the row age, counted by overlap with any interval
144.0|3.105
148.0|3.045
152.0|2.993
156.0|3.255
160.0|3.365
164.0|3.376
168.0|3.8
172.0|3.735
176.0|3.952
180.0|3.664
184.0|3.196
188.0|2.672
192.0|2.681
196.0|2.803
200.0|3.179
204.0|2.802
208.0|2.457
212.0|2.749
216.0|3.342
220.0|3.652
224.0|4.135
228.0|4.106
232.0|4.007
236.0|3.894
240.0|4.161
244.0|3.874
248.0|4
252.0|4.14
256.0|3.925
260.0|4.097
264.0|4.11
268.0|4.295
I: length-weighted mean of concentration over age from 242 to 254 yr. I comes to 4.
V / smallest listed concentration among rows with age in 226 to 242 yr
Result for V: 3.894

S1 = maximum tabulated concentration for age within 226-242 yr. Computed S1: 4.161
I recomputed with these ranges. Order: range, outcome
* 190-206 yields 2.87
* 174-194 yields 3.23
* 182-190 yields 2.93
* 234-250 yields 3.98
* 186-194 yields 2.68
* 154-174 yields 3.51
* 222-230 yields 4.12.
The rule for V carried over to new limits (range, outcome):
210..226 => 2.749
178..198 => 2.672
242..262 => 3.874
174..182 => 3.664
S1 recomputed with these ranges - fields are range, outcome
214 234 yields 4.135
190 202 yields 3.179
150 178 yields 3.952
